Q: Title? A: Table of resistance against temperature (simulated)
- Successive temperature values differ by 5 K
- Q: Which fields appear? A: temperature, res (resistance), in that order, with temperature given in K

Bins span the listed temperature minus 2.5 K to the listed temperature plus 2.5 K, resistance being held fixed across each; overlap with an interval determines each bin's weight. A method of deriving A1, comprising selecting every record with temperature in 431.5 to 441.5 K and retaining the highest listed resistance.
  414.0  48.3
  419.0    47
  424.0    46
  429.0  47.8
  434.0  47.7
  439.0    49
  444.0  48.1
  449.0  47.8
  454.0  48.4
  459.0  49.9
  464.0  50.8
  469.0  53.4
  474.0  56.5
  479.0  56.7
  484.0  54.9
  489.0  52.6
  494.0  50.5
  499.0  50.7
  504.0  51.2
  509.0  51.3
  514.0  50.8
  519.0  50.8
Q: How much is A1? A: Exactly 49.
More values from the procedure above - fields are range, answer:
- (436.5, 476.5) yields 56.5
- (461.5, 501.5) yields 56.7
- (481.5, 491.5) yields 54.9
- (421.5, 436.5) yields 47.8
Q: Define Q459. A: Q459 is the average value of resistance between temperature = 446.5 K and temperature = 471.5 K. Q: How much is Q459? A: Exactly 50.1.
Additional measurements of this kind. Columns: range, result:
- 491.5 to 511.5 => 50.9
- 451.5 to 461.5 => 49.1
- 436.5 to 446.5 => 48.5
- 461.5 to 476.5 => 53.6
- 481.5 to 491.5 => 53.8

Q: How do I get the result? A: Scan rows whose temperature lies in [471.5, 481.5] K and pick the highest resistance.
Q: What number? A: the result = 56.7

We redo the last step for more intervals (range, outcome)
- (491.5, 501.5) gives 50.7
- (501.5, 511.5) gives 51.3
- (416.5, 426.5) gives 47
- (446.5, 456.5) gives 48.4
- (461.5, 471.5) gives 53.4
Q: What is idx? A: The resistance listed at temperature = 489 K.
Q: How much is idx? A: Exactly 52.6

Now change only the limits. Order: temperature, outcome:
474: 56.5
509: 51.3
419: 47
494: 50.5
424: 46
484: 54.9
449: 47.8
